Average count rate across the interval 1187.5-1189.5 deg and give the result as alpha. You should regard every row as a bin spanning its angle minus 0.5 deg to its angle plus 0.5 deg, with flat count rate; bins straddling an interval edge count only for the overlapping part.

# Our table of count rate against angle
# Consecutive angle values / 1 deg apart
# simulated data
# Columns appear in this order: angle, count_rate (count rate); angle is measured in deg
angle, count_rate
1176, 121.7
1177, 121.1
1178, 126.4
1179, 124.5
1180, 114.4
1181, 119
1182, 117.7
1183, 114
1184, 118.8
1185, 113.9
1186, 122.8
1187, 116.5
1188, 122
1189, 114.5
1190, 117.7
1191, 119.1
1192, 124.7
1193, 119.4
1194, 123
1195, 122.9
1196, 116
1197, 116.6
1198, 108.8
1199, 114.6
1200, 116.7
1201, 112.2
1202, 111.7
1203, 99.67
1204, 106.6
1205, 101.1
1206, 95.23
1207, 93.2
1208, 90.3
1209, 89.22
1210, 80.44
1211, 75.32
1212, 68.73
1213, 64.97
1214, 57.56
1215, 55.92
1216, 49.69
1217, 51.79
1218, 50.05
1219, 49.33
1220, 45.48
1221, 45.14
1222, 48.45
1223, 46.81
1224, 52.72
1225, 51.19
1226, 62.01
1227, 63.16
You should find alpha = 118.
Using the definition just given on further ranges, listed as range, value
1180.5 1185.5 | 117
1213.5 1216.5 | 54.4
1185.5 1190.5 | 119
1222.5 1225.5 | 50.2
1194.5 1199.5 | 116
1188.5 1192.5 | 119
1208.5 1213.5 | 75.7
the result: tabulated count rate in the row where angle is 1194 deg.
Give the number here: 123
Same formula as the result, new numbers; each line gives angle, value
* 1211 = 75.32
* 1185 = 113.9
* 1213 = 64.97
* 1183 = 114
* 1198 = 108.8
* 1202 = 111.7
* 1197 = 116.6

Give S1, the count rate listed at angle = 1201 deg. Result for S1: 112.2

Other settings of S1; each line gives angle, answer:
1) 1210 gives 80.44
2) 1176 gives 121.7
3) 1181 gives 119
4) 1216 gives 49.69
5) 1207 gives 93.2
